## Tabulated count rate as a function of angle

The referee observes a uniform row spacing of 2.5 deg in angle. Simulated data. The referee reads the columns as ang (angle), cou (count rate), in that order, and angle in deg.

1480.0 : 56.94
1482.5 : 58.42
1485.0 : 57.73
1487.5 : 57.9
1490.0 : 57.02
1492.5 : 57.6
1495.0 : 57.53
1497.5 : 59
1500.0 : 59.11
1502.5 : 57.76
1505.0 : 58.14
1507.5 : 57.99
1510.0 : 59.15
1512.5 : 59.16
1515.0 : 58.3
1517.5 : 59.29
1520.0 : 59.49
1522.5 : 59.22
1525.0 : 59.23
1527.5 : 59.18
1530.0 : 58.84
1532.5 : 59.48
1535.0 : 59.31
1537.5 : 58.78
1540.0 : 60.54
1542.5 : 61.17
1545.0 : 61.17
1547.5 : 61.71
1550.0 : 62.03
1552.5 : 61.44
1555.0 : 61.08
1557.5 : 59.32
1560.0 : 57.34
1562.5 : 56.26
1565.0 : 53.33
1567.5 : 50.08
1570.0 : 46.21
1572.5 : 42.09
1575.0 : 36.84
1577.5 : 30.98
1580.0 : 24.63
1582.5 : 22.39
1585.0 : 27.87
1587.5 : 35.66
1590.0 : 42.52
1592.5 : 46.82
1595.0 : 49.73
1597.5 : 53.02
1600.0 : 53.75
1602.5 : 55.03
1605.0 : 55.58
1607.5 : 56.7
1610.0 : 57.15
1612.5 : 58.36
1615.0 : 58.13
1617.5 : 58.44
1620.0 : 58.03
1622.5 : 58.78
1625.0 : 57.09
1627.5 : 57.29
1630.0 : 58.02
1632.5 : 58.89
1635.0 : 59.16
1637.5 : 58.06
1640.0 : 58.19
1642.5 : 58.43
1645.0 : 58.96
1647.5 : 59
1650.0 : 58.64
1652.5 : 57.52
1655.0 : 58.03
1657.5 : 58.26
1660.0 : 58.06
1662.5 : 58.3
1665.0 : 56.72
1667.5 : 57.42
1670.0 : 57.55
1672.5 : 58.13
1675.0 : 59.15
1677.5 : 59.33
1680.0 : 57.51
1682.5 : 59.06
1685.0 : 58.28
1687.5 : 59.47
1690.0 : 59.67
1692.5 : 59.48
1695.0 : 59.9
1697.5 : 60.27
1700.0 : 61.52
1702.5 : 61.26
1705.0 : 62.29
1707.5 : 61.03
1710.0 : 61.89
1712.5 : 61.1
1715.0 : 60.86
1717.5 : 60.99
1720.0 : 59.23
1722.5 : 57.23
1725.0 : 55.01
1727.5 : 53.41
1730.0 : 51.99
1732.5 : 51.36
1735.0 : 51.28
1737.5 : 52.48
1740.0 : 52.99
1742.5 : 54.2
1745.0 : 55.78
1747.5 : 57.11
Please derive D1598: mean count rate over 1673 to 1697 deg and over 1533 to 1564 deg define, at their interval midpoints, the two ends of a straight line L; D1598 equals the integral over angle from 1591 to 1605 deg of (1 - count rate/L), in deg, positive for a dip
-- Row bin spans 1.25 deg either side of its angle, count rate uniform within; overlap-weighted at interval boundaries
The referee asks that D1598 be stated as 1.8 deg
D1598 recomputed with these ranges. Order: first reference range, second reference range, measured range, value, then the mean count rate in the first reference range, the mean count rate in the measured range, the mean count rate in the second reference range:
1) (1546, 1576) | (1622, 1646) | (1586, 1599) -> 2.5 deg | 54.2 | 45.4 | 58.3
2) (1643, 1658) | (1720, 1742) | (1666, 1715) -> -3.3 deg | 58.4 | 59.7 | 53.6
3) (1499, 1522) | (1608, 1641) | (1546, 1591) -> 9.3 deg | 58.7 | 46.3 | 58.1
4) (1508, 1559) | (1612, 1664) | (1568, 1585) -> 7.2 deg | 59.9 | 34.1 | 58.3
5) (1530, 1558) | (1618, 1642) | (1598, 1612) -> 0.8 deg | 60.5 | 55.6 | 58.2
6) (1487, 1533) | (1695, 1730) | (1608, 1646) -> 0.6 deg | 58.6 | 58.2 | 59.4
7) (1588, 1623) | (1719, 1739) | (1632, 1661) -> -2.4 deg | 53.9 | 58.4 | 53.9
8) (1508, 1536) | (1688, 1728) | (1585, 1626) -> 4.7 deg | 59.1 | 52.6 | 59.8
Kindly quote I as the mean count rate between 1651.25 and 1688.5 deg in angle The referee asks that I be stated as 58.2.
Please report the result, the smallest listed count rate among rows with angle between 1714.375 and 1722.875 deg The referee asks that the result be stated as 57.23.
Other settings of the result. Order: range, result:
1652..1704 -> 56.72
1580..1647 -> 22.39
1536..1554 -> 58.78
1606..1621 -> 56.7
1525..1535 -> 58.84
